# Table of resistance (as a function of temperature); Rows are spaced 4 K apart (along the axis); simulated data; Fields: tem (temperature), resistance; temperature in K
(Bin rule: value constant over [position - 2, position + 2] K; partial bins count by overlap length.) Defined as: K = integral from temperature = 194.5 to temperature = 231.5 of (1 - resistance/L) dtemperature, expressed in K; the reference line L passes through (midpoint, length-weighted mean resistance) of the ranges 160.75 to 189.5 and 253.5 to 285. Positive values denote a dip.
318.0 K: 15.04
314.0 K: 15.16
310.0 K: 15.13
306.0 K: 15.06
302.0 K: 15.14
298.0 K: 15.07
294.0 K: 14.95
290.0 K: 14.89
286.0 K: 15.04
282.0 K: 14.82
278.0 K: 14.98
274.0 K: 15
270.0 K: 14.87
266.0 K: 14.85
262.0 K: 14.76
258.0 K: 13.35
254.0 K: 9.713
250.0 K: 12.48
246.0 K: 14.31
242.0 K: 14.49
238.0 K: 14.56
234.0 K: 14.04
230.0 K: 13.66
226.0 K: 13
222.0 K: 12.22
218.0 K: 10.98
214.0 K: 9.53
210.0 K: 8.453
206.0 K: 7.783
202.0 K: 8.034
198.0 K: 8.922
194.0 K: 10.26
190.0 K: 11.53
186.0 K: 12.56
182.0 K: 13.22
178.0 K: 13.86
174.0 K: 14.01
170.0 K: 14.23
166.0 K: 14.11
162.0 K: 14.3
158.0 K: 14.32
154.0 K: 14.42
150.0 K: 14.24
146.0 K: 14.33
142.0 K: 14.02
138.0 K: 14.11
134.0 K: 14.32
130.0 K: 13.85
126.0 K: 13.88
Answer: 9.7 K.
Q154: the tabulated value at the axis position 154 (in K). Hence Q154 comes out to 14.42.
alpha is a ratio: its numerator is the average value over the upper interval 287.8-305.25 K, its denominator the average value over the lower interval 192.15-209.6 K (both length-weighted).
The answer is 1.7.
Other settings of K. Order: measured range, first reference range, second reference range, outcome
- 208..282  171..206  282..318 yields 0.97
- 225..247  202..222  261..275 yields -4.37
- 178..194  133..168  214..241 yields 1.49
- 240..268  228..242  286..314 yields 1.92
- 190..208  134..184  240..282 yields 6.38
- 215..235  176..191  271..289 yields 1.78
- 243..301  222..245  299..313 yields 1.09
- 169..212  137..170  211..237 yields 6.92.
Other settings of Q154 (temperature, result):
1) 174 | 14.01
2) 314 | 15.16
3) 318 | 15.04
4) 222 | 12.22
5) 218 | 10.98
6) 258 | 13.35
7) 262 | 14.76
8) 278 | 14.98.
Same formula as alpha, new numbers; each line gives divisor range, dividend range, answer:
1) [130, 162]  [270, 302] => 1.05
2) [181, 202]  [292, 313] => 1.38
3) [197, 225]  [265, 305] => 1.57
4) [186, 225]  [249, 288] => 1.41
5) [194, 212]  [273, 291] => 1.76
